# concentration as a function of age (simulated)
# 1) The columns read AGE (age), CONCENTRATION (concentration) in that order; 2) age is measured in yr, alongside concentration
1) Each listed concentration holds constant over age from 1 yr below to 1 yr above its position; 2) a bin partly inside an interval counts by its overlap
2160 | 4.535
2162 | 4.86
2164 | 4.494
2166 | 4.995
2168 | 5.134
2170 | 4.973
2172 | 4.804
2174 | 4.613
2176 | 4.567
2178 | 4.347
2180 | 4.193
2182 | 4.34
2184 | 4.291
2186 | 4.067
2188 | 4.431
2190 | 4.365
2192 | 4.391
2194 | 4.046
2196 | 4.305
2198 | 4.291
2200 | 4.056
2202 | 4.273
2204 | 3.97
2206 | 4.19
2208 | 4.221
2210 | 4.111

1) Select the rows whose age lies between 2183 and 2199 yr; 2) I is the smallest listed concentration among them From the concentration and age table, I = 4.046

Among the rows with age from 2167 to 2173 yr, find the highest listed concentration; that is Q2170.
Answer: 5.134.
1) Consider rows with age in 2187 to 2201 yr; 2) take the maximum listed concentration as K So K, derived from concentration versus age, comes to 4.431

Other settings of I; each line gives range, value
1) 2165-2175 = 4.613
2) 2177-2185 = 4.193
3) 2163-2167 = 4.494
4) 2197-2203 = 4.056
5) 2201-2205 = 3.97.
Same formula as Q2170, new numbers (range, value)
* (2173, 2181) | 4.613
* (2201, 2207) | 4.273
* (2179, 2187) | 4.34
